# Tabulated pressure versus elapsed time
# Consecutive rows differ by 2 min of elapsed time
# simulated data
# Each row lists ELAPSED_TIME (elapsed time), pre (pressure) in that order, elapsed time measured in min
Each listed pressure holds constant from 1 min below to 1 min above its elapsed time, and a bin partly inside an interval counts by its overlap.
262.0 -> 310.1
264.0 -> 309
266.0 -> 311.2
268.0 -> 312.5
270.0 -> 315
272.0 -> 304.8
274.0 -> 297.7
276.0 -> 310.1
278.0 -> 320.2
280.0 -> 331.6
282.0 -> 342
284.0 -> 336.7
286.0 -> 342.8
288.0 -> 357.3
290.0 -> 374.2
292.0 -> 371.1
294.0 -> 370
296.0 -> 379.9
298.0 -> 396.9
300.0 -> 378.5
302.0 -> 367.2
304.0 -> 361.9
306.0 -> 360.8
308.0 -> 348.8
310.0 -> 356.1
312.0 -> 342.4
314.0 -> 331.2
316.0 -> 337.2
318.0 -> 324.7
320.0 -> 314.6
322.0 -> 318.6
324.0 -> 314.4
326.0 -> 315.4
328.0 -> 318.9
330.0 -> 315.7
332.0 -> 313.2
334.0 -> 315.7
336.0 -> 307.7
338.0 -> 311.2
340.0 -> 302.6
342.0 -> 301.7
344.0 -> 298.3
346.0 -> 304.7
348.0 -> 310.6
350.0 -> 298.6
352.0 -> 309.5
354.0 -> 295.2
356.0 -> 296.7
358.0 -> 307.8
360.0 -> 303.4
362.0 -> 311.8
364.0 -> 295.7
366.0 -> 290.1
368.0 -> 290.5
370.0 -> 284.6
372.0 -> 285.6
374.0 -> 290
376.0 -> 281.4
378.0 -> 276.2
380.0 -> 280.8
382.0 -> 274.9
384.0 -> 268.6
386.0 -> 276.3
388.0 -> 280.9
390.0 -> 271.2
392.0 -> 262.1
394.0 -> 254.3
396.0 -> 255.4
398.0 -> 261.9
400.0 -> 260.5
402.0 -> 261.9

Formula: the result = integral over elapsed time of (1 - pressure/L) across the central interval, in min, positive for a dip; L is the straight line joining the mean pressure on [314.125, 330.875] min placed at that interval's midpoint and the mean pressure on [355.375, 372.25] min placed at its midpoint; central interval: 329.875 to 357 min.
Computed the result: 0.3 min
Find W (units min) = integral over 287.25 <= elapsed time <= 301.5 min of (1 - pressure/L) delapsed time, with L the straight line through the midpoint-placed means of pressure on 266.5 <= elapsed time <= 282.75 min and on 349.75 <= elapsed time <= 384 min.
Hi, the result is -3.0 min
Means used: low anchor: 316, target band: 375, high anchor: 292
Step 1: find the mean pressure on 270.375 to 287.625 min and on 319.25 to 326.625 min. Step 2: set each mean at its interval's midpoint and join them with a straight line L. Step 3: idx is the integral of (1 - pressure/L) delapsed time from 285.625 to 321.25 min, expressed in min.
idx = -4.10 min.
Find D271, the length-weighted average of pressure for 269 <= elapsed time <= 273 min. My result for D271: 310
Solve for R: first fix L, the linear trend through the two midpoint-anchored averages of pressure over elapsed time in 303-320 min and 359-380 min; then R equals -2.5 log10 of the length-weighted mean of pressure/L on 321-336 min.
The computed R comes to 0.04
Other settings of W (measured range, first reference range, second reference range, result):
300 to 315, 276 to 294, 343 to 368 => -1.0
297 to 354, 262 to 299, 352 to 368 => -1.9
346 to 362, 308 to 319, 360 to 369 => 0.1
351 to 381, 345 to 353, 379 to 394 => -0.3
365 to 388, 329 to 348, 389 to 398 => -0.5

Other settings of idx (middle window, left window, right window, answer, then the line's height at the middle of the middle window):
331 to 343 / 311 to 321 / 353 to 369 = 0.3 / 315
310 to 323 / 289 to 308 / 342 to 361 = 0.7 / 349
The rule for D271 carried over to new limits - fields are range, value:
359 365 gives 304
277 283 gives 331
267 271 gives 314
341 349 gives 304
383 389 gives 275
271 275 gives 301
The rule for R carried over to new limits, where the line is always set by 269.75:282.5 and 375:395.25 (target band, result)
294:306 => -0.22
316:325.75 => -0.08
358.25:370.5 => -0.06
